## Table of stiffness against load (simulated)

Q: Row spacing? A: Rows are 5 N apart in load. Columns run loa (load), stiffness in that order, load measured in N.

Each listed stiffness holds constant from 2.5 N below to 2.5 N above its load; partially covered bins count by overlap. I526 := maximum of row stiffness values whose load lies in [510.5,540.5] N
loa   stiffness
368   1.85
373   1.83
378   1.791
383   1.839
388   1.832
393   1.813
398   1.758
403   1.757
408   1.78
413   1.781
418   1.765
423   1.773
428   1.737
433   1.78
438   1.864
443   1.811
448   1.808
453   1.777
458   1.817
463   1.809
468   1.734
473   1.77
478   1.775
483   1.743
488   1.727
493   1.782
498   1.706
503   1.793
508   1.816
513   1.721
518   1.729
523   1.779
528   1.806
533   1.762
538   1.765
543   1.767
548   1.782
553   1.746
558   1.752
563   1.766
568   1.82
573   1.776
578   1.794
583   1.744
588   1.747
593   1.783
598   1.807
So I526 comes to 1.806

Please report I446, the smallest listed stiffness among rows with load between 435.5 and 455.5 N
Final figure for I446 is 1.777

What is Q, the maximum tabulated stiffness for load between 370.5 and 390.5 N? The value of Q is 1.839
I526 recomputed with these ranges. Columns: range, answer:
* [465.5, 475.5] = 1.77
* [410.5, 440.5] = 1.864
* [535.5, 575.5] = 1.82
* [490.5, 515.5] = 1.816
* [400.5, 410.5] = 1.78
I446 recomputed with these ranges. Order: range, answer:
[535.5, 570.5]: 1.746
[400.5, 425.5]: 1.757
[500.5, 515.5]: 1.721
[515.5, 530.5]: 1.729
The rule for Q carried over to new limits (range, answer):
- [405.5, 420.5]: 1.781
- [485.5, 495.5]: 1.782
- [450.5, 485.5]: 1.817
